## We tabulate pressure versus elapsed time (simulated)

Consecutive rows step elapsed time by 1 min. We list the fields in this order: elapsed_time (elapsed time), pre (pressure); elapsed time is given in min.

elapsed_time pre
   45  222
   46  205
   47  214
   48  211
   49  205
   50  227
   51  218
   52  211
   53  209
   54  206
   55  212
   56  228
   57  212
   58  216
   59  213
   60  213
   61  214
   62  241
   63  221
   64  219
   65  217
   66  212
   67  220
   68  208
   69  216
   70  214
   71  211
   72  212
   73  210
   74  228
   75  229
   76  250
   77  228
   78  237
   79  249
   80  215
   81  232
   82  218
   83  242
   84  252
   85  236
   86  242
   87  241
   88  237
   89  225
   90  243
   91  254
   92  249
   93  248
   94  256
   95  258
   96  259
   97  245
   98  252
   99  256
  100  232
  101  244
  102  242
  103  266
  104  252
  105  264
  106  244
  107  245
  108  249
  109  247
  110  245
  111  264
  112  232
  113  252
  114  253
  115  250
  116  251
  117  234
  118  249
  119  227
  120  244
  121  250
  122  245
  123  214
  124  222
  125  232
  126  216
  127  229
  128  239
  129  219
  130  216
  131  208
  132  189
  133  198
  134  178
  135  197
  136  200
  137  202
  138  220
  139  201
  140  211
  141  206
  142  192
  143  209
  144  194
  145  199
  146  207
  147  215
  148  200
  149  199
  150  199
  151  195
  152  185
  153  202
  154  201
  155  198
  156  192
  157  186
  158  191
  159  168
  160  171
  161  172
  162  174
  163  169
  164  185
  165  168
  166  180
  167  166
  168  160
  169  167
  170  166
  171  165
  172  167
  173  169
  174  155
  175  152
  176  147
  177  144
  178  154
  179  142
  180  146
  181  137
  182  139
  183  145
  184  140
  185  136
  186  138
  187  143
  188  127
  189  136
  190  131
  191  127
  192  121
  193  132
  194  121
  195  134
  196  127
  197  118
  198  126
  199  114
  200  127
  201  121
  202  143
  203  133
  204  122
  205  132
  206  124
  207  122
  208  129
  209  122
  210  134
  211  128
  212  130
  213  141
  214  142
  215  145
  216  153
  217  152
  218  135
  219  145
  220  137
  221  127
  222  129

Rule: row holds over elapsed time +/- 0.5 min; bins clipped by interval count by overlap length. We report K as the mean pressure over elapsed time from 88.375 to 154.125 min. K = 228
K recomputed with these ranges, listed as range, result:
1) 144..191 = 168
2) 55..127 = 236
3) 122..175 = 194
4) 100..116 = 249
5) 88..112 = 249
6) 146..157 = 198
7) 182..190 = 138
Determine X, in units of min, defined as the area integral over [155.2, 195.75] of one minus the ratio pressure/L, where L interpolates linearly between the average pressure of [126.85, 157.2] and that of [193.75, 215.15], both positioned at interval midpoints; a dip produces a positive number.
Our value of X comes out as 2.3 min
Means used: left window 203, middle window 154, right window 129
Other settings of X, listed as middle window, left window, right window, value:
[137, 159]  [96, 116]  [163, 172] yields -0.5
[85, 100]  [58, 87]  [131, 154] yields -2.0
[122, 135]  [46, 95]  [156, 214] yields -2.0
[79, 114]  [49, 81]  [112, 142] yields -3.9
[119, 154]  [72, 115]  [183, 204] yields -2.8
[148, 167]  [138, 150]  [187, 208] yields -0.1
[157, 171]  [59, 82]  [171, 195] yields -1.5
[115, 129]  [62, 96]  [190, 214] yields -2.8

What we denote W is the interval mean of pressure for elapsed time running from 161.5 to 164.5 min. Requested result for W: 176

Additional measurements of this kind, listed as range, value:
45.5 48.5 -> 210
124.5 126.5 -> 224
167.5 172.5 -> 165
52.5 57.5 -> 213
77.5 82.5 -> 230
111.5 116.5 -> 248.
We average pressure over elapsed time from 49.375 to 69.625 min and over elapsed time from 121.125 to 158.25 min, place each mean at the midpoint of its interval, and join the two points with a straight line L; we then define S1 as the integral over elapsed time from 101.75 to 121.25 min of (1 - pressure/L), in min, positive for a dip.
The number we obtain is -3.6 min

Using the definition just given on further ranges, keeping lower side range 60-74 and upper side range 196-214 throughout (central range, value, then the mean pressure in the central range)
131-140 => -1.4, 199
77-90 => -1.9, 236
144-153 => -1.9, 200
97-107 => -2.9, 250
